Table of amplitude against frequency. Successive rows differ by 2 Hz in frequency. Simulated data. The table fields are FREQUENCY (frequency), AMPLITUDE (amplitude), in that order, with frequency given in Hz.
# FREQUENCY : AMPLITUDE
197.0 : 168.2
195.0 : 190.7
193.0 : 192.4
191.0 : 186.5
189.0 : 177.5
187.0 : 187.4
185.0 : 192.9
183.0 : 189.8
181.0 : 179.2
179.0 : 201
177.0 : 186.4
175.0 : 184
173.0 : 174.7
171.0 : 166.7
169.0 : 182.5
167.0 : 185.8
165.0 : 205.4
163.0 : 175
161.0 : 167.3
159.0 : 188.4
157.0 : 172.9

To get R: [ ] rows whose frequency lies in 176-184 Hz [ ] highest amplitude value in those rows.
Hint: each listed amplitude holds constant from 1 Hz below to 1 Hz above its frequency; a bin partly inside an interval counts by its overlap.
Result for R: 201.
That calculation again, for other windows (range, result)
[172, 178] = 186.4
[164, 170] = 205.4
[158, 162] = 188.4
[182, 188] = 192.9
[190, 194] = 192.4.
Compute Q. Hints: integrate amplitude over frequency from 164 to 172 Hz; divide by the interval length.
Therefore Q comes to 185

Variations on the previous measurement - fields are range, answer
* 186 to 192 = 184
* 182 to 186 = 191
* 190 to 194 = 189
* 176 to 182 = 189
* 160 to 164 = 171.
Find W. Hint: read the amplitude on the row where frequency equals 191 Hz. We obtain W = 186.5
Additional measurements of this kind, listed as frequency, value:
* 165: 205.4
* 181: 179.2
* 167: 185.8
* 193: 192.4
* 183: 189.8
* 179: 201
